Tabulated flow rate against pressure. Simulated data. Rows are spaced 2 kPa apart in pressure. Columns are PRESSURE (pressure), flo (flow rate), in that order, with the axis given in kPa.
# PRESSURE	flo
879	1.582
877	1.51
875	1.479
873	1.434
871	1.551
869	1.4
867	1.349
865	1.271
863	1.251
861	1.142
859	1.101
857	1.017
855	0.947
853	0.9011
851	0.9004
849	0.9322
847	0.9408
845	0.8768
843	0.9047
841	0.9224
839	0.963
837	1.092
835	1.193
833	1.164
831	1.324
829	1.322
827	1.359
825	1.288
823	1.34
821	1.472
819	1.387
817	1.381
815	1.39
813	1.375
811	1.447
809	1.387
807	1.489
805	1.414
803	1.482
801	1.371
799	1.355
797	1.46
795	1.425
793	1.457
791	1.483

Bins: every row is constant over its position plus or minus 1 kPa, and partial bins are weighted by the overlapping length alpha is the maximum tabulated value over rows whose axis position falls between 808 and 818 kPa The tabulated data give 1.447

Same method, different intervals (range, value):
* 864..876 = 1.551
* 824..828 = 1.359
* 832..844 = 1.193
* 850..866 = 1.271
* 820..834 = 1.472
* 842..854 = 0.9408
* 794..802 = 1.46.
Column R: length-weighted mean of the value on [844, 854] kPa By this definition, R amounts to 0.91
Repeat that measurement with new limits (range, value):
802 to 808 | 1.46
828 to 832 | 1.32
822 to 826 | 1.31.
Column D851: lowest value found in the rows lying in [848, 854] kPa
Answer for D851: 0.9004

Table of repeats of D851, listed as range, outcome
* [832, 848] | 0.8768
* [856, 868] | 1.017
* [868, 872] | 1.4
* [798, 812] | 1.355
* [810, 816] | 1.375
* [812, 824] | 1.34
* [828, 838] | 1.092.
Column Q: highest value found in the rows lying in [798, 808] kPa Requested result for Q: 1.489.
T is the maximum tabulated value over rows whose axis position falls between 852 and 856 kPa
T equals 0.947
